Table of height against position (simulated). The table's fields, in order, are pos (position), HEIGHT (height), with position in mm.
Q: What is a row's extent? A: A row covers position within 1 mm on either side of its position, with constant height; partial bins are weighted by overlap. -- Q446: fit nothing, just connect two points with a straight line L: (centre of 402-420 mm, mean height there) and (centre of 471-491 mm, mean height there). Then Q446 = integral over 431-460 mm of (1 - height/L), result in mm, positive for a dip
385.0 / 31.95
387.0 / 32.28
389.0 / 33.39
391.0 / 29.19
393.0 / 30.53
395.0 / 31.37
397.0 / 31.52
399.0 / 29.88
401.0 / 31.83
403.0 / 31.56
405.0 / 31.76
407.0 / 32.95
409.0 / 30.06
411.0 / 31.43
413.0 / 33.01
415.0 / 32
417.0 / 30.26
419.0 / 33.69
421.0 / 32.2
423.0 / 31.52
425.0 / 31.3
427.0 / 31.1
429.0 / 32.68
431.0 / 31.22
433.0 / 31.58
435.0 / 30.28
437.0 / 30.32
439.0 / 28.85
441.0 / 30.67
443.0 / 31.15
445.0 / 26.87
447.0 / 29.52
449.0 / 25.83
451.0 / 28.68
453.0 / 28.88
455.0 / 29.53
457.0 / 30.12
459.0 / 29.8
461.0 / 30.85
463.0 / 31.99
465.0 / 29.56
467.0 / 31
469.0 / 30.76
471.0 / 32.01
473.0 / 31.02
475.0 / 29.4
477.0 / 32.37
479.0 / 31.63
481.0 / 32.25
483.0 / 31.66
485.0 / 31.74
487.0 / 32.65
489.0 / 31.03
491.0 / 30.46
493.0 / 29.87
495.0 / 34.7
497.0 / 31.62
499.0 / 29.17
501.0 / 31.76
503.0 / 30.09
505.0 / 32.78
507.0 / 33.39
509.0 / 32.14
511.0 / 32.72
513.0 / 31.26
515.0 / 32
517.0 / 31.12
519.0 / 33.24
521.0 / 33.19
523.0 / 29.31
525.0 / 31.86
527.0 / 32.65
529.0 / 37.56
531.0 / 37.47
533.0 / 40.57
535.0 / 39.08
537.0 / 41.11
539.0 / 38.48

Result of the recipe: 2.0 mm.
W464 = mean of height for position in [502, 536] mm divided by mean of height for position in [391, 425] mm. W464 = 1.1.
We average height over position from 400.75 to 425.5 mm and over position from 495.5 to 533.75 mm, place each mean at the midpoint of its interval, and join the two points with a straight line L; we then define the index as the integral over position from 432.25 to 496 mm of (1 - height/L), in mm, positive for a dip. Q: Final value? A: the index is 3.5 mm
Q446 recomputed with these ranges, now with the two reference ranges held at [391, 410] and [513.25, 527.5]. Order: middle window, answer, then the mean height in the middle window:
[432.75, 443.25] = 0.34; 30.3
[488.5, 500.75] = 0.20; 31.2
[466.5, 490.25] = 0.11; 31.5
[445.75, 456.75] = 1.01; 28.6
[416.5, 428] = -0.17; 31.7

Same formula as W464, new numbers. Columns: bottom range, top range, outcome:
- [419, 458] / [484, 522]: 1.05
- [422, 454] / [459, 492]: 1.04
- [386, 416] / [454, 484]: 0.98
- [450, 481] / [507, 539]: 1.13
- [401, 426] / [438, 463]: 0.92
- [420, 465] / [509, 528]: 1.06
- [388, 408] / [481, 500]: 1.00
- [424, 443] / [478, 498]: 1.03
